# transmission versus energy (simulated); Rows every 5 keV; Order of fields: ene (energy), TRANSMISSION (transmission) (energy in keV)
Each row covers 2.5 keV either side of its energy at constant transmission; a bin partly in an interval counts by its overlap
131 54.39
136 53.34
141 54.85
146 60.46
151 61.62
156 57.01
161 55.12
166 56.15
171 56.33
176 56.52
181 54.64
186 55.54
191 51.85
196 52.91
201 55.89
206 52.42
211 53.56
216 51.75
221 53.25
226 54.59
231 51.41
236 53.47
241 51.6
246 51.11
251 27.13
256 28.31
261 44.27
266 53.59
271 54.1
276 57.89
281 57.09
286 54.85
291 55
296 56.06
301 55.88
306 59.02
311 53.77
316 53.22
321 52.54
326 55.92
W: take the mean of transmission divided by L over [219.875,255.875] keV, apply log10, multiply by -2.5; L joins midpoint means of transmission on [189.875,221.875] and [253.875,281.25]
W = 0.08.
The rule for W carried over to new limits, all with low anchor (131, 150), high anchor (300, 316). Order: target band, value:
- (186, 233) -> 0.06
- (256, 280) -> 0.12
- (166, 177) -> 0.00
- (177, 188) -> 0.02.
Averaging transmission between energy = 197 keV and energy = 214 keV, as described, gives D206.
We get 53.8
